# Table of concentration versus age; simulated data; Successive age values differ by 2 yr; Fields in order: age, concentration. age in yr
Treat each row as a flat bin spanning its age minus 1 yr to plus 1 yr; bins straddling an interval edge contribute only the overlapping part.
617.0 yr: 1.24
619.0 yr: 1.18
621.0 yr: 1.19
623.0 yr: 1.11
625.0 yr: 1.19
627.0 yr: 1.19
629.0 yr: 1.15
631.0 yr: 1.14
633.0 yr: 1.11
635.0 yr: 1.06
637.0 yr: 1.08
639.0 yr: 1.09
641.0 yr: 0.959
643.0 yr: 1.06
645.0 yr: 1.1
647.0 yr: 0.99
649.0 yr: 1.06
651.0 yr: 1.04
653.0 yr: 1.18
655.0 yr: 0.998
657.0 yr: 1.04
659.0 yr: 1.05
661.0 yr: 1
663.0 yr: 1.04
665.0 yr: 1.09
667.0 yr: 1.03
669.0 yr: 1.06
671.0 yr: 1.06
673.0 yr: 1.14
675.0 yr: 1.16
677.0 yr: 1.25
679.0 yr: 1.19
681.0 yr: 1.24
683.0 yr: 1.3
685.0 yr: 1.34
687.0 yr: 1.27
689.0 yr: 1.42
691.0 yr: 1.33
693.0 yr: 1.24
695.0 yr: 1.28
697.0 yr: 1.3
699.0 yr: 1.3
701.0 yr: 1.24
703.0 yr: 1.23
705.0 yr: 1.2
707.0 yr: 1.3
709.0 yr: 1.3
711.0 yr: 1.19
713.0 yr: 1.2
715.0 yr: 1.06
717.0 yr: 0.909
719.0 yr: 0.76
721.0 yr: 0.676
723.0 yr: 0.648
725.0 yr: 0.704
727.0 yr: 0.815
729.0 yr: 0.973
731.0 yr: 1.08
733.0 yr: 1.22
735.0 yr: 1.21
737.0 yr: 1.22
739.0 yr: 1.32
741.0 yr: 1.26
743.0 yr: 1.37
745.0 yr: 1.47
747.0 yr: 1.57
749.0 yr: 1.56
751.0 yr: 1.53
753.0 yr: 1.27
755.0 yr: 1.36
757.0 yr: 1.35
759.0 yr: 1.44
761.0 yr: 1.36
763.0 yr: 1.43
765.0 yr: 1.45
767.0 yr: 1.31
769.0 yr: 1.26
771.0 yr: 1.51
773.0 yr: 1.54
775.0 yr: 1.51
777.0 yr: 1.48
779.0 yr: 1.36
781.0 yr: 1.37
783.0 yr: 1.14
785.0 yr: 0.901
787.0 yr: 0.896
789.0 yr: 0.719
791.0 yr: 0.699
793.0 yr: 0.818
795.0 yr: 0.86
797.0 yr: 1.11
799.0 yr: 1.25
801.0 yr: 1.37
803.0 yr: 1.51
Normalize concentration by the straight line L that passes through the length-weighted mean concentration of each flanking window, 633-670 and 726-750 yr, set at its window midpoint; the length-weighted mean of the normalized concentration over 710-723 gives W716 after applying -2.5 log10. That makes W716 0.27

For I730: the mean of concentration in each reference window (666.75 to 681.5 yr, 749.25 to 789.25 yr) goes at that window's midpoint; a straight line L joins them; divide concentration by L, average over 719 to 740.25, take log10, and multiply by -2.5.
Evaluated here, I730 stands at 0.27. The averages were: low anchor 1.14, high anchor 1.33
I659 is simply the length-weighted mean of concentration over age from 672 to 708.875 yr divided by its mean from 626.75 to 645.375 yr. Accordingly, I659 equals 1.2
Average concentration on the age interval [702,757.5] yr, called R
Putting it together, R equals 1.17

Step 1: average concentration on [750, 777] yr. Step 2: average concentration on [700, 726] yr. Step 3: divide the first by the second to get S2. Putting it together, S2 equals 1.4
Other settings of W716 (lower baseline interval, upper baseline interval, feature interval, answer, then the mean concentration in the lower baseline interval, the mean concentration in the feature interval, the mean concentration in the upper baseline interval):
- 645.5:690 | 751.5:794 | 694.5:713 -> -0.07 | 1.13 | 1.26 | 1.25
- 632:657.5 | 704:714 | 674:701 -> -0.09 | 1.06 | 1.28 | 1.24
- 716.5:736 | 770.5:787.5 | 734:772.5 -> -0.25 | 0.899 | 1.38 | 1.31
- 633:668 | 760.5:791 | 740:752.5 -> -0.20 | 1.05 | 1.45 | 1.26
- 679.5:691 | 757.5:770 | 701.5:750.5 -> 0.18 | 1.31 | 1.14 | 1.37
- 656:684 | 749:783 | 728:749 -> 0.03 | 1.12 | 1.28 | 1.4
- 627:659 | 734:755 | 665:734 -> 0.10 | 1.07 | 1.13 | 1.38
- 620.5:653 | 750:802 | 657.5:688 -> -0.01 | 1.1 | 1.15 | 1.24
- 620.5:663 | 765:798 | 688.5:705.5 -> -0.15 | 1.08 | 1.28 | 1.16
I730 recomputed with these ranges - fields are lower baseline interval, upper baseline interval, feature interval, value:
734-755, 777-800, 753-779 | -0.17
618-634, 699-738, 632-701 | -0.03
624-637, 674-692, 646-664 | 0.15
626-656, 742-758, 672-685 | -0.02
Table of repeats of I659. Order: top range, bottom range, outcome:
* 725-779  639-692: 1.18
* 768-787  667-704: 1.07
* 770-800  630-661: 1.08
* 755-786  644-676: 1.28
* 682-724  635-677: 1.09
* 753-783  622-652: 1.28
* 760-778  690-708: 1.13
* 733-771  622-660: 1.27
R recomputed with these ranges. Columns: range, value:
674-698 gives 1.28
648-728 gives 1.12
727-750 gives 1.27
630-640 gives 1.1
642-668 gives 1.05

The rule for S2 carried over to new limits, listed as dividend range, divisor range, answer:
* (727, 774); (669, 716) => 1.08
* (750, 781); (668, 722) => 1.19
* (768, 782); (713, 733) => 1.62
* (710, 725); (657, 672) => 0.87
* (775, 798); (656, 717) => 0.88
